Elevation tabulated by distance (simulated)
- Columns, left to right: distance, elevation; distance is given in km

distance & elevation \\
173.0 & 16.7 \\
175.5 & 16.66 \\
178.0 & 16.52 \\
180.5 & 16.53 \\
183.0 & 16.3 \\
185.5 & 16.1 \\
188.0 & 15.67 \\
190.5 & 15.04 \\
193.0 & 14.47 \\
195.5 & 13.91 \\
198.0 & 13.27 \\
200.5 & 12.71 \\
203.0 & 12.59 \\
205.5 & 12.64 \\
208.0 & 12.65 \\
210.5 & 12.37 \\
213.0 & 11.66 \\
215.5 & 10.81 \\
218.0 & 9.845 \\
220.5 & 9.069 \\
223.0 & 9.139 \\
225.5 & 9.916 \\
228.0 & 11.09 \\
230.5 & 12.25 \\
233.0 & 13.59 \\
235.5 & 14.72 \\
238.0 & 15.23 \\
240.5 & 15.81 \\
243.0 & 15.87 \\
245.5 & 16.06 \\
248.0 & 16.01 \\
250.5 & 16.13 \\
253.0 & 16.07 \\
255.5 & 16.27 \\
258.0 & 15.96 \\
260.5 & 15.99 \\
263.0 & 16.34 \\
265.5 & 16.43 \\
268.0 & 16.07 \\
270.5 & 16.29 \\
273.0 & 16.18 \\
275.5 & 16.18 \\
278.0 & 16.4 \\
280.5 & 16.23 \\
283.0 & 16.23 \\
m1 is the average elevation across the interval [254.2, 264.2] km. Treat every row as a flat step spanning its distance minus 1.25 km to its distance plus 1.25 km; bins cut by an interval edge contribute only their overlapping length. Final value 16.1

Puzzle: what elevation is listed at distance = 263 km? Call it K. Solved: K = 16.34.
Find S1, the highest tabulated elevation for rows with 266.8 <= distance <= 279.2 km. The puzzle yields 16.4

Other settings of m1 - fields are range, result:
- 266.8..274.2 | 16.2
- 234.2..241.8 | 15.2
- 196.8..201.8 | 13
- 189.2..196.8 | 14.5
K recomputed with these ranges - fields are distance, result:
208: 12.65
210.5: 12.37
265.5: 16.43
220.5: 9.069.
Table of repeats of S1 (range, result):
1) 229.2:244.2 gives 15.87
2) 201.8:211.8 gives 12.65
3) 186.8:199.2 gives 15.67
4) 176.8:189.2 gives 16.53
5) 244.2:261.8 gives 16.27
